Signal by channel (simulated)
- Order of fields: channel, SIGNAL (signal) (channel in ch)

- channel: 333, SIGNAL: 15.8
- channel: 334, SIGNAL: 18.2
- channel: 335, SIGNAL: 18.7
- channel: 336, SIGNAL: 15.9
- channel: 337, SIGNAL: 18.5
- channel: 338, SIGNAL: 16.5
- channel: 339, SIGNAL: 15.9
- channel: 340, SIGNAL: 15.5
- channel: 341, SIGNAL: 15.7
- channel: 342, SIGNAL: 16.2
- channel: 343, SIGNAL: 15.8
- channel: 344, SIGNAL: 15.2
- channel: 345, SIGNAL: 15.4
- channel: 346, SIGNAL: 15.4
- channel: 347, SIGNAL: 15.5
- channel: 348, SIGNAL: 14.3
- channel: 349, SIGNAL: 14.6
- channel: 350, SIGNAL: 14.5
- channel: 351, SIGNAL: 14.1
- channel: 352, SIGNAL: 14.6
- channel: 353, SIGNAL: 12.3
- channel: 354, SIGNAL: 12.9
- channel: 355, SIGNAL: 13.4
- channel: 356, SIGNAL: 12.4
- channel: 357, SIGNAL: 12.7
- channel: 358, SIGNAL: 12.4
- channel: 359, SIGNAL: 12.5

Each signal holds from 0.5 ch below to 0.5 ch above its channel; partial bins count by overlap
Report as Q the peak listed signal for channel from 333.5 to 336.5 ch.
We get 18.7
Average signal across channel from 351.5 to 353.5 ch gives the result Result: 13.4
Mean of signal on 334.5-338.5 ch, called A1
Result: 17.4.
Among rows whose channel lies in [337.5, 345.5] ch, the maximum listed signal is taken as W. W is 16.5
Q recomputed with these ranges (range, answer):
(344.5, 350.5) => 15.5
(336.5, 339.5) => 18.5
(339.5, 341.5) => 15.7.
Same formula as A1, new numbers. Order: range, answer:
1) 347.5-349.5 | 14.4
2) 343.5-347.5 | 15.4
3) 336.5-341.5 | 16.4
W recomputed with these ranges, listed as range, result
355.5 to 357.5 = 12.7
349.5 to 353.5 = 14.6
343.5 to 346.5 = 15.4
